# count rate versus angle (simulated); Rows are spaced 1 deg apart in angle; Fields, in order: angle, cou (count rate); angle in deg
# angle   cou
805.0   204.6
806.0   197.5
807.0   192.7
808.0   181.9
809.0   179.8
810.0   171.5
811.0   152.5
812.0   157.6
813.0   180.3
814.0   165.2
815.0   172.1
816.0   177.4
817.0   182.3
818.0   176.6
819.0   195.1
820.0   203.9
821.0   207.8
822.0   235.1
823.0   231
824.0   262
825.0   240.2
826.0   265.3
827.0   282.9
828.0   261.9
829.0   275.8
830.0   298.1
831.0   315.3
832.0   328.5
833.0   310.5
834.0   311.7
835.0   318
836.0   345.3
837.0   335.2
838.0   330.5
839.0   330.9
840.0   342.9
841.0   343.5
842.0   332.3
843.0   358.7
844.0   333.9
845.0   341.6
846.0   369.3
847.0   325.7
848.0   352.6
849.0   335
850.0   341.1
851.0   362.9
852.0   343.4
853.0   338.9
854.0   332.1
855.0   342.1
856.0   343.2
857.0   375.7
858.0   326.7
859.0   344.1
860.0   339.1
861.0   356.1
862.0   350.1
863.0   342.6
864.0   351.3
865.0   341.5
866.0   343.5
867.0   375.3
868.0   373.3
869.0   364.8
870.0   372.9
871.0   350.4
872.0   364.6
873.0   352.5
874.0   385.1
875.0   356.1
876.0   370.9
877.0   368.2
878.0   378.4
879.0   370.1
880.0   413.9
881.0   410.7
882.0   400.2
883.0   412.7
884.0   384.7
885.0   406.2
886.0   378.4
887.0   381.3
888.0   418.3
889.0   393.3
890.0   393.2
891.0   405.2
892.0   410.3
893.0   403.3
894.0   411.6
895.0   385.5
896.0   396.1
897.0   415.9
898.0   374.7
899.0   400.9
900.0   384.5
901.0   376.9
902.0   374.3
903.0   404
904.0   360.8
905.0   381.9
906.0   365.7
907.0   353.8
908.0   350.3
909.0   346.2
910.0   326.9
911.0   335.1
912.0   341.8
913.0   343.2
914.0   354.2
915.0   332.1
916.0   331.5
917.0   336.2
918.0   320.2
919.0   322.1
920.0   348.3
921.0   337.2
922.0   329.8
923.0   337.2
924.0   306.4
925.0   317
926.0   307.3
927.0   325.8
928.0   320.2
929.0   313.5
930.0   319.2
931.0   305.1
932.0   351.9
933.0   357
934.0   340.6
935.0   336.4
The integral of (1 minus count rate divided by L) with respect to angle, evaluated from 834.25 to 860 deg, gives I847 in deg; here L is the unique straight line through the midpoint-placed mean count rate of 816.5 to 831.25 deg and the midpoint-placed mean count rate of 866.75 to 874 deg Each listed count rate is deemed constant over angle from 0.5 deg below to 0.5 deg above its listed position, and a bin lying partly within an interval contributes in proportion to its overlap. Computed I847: -3.33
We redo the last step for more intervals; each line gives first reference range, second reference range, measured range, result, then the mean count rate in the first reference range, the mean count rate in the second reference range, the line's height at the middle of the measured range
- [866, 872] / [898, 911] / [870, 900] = -1.86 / 365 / 368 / 366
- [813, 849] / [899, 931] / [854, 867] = -1.90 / 281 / 342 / 303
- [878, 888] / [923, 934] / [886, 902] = -0.73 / 396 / 324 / 378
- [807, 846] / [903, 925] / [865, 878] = -2.70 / 259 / 342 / 302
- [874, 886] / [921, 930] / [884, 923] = -1.71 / 388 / 321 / 353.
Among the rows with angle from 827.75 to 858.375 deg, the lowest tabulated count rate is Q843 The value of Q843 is 261.9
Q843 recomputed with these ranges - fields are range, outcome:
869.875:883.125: 350.4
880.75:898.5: 374.7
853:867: 326.7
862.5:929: 306.4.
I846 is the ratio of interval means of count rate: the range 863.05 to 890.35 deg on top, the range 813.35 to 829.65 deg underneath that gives 1.71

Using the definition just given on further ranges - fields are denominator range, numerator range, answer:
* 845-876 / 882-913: 1.09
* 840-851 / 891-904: 1.14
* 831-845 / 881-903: 1.19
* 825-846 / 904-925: 1.07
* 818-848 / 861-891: 1.27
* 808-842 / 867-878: 1.46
